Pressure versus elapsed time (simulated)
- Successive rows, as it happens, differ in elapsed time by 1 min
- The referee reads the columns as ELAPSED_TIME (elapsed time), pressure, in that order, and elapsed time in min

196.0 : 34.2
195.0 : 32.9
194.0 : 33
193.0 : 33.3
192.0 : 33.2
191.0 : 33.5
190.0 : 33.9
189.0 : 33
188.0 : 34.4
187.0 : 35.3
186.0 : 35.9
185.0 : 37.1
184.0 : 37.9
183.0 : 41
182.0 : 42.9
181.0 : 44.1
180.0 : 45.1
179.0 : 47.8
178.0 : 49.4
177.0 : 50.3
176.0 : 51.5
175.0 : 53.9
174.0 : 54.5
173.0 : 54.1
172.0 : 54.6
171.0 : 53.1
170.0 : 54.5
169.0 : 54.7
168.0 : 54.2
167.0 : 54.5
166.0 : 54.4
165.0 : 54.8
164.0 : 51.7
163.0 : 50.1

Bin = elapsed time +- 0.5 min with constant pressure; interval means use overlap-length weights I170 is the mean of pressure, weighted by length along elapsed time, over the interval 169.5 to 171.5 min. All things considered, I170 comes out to 53.8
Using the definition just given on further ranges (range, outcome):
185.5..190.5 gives 34.5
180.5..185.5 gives 40.6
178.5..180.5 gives 46.5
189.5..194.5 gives 33.4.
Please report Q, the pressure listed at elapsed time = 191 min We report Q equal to 33.5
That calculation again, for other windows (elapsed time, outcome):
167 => 54.5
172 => 54.6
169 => 54.7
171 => 53.1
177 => 50.3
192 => 33.2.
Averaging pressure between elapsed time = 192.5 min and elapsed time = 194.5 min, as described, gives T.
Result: 33.1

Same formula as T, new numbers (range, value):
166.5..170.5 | 54.5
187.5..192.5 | 33.6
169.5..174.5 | 54.2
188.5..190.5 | 33.5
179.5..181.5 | 44.6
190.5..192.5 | 33.4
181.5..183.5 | 42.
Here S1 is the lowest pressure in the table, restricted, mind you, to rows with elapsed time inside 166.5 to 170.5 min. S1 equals 54.2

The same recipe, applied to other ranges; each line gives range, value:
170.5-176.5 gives 51.5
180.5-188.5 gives 34.4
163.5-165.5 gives 51.7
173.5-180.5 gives 45.1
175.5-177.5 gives 50.3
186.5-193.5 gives 33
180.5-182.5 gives 42.9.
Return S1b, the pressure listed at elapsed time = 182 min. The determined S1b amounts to 42.9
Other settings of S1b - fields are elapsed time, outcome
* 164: 51.7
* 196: 34.2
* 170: 54.5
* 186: 35.9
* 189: 33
